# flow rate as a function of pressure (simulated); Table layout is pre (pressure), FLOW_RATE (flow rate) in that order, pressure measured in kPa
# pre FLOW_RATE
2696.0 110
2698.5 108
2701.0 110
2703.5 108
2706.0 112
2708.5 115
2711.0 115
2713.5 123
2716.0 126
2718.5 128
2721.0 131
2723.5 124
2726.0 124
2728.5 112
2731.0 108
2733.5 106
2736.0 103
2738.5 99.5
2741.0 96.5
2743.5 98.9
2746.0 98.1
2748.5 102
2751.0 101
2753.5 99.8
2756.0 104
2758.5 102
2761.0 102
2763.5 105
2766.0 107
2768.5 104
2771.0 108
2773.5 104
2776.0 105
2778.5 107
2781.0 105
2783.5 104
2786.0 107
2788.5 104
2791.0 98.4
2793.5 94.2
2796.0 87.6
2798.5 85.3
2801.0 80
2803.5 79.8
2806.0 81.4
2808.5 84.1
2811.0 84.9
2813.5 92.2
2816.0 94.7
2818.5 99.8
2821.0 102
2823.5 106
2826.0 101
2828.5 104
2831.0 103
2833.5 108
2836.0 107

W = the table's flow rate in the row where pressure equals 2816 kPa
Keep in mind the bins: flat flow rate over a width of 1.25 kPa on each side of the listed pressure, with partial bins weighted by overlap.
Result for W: 94.7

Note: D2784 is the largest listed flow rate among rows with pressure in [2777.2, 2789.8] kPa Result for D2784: 107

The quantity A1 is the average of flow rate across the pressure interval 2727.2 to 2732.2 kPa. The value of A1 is 110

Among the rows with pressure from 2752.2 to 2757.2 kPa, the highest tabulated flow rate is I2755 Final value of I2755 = 104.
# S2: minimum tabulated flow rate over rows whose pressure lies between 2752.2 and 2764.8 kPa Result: 99.8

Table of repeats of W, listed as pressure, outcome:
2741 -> 96.5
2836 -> 107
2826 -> 101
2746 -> 98.1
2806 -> 81.4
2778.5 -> 107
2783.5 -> 104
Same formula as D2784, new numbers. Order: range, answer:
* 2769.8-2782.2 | 108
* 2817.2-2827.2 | 106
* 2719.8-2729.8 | 131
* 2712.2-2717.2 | 126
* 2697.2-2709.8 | 115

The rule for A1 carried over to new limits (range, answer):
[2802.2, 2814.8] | 84.5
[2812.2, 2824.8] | 98.9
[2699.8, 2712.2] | 112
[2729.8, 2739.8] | 104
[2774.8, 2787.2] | 106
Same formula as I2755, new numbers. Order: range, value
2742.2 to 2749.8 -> 102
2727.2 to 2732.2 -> 112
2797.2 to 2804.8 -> 85.3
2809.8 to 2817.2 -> 94.7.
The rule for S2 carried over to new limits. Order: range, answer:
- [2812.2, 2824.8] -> 92.2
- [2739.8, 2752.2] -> 96.5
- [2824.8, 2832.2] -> 101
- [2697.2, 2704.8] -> 108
